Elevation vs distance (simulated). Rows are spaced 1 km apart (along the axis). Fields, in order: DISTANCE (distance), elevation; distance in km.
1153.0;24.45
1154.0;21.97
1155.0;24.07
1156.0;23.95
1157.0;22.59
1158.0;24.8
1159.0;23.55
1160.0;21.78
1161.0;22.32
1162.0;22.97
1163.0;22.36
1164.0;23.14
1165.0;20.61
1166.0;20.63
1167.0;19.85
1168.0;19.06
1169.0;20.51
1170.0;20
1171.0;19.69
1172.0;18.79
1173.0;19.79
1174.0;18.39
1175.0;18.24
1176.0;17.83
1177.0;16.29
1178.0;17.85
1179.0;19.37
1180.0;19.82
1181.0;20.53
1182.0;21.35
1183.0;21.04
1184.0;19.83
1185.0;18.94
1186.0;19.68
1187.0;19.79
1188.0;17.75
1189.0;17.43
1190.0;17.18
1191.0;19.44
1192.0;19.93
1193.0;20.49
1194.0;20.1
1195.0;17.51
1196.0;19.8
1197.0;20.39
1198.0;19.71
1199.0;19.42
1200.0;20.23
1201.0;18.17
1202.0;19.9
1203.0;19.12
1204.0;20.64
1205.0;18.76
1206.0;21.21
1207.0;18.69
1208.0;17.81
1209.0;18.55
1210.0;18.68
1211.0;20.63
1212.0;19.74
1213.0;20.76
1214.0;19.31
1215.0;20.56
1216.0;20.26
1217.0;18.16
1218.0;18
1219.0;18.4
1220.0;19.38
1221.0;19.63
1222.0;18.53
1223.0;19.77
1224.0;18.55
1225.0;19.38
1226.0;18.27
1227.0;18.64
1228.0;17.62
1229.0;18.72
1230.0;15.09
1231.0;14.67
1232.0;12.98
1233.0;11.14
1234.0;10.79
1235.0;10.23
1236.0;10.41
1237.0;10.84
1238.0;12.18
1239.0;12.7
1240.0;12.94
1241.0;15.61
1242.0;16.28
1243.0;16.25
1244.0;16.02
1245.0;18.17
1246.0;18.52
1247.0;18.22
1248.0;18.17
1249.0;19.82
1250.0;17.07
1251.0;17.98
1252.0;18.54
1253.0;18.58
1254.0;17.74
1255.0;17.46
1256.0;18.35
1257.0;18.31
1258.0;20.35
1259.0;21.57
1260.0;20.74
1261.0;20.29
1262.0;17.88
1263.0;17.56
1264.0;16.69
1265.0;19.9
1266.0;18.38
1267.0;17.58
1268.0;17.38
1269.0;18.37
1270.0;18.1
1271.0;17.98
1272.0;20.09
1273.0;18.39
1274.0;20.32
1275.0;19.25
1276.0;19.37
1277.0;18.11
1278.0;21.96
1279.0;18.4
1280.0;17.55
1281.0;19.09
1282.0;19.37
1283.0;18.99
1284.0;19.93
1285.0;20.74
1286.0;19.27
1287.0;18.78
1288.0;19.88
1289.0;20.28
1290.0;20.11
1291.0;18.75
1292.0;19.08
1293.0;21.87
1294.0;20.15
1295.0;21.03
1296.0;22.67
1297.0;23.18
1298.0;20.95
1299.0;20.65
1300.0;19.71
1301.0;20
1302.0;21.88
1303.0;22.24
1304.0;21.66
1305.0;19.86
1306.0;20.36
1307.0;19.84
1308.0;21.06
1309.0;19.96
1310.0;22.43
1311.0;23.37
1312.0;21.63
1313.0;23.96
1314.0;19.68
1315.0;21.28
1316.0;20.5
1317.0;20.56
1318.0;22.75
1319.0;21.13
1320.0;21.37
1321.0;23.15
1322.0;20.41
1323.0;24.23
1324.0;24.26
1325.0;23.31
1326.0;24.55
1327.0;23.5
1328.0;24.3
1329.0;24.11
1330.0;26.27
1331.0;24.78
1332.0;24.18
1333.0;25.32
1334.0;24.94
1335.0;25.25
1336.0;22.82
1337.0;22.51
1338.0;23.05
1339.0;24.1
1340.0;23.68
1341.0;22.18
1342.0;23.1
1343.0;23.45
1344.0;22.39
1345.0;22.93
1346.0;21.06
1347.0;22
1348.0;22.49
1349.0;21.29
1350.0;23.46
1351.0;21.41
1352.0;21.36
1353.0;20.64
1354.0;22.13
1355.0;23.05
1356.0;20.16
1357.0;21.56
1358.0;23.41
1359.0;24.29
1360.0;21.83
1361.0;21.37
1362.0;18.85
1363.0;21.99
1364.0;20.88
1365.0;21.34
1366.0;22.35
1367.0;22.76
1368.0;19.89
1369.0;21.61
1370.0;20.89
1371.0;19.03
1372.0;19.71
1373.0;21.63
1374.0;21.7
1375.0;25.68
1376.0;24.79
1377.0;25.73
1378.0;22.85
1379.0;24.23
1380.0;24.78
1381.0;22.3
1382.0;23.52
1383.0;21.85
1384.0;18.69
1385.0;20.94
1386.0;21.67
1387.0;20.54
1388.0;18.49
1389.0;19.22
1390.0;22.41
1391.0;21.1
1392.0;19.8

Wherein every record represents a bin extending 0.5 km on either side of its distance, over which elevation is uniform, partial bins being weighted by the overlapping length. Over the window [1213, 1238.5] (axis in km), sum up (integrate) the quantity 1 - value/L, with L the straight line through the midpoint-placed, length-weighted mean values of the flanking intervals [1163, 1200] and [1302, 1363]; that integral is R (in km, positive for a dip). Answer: 4.8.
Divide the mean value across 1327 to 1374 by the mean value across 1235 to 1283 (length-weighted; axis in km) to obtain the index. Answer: 1.3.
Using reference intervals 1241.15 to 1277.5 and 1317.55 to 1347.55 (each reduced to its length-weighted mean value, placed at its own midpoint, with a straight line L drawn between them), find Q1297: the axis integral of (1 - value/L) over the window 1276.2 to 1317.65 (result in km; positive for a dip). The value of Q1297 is 0.9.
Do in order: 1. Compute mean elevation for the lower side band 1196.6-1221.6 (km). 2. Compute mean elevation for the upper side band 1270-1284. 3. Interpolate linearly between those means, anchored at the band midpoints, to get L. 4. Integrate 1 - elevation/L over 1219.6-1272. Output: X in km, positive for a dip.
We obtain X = 6.0 km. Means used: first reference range 19.4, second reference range 19.1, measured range 17.1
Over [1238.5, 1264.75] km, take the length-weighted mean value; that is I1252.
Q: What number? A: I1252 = 17.8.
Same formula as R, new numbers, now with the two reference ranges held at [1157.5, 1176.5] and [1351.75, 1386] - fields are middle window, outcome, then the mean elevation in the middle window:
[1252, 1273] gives 2.6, 18.7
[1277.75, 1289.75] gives 1.1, 19.5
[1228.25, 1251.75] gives 6.8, 15.1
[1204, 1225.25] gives 1.8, 19.3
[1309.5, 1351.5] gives -2.3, 22.9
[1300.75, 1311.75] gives 0.2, 21.2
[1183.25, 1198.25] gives 1.2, 19.2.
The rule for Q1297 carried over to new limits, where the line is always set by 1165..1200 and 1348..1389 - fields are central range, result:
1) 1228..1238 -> 3.5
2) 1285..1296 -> 0.4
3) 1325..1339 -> -1.9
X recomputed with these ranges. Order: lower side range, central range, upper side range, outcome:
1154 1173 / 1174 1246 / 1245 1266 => 8.07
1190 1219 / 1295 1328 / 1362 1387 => -1.12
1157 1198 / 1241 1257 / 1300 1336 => 2.64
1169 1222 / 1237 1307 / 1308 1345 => 8.51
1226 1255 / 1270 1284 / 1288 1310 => -0.23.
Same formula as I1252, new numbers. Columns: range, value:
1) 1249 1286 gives 18.9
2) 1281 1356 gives 21.9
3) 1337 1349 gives 22.7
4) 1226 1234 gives 15.4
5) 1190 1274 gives 18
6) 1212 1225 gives 19.3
